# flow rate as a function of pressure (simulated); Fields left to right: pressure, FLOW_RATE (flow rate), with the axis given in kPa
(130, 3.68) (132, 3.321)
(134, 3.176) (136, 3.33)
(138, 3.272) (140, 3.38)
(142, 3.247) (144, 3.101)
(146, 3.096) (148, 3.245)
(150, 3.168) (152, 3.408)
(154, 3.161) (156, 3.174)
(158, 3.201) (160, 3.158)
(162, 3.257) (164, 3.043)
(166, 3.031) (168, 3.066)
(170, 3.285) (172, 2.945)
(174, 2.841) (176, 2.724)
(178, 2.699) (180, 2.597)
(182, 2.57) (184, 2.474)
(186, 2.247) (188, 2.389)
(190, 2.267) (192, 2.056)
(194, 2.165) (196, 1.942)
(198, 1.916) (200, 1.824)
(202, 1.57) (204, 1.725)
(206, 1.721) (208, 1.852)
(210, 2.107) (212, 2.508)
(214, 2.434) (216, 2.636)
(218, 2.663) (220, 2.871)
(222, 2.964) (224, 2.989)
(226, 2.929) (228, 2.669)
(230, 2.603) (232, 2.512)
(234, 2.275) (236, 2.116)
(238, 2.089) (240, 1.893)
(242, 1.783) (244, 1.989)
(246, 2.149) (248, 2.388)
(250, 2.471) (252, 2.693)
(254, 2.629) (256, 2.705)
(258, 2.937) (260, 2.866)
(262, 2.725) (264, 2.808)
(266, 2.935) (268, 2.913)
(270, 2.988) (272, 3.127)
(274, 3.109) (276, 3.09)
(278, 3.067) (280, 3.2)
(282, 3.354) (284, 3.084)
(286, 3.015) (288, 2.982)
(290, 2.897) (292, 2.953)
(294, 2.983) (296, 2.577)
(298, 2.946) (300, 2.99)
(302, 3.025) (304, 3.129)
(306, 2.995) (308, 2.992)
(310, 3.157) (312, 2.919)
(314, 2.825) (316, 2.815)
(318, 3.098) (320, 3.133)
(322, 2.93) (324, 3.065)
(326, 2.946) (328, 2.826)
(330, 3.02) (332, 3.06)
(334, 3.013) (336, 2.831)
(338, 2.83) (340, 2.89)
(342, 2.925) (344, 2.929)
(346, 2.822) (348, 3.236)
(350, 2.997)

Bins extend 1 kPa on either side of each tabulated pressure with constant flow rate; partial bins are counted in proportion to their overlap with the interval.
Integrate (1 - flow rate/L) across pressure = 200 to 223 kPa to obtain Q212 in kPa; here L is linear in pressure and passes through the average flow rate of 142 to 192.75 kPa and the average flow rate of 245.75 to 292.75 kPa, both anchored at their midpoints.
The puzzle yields 5.1 kPa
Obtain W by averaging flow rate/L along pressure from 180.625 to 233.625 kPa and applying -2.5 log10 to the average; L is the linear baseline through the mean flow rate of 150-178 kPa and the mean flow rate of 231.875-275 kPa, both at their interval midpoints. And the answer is 0.21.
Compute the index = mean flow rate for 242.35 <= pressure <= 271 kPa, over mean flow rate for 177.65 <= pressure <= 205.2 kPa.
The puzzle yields 1.22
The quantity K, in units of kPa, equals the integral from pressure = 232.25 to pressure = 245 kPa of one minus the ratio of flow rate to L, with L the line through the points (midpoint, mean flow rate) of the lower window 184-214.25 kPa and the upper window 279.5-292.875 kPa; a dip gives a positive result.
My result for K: 2.3 kPa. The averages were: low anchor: 2.05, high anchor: 3.07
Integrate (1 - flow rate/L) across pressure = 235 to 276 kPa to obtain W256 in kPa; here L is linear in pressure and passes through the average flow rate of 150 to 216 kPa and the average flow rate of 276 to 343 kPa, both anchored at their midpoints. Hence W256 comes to 3.3 kPa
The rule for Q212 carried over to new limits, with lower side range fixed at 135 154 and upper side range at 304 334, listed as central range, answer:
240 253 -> 3.7 kPa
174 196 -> 5.3 kPa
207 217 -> 2.7 kPa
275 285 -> -0.4 kPa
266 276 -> 0.1 kPa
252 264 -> 1.2 kPa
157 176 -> 0.8 kPa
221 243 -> 4.8 kPa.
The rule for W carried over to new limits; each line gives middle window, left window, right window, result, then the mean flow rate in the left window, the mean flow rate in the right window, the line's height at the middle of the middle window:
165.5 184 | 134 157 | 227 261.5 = 0.057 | 3.23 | 2.4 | 2.99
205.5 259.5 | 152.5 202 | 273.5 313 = 0.161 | 2.65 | 3.02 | 2.83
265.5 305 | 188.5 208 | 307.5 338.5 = -0.143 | 1.92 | 2.97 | 2.65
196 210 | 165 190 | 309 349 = 0.462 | 2.72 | 2.96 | 2.76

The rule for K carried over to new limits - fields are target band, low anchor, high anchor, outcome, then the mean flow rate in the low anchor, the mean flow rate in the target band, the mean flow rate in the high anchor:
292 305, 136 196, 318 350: 0.05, 2.9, 2.94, 2.97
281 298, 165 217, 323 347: -1.40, 2.37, 2.98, 2.93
